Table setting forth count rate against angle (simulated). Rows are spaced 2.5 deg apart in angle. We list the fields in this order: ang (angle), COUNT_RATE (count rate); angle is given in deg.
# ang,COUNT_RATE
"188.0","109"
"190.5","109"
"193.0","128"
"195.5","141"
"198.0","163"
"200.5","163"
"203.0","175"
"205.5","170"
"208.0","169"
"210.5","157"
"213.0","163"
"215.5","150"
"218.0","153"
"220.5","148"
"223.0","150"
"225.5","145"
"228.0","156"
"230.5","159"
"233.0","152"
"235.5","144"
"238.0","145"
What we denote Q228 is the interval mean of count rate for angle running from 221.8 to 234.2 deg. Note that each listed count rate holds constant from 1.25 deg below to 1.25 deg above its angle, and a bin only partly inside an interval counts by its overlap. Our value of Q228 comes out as 152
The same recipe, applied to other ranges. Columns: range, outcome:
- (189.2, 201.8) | 141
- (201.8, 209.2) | 171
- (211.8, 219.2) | 155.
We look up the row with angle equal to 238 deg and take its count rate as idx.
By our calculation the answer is 145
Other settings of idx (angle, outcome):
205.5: 170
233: 152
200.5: 163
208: 169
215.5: 150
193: 128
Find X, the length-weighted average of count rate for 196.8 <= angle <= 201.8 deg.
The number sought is 163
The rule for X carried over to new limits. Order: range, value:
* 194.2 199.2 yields 152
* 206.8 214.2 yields 163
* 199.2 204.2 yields 169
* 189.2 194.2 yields 118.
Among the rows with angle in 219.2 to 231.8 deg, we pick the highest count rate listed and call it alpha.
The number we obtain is 159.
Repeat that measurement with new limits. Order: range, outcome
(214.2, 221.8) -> 153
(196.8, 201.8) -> 163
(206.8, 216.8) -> 169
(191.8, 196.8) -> 141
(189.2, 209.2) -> 175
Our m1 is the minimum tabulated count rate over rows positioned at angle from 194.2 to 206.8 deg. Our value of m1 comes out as 141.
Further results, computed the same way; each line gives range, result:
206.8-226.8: 145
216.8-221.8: 148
